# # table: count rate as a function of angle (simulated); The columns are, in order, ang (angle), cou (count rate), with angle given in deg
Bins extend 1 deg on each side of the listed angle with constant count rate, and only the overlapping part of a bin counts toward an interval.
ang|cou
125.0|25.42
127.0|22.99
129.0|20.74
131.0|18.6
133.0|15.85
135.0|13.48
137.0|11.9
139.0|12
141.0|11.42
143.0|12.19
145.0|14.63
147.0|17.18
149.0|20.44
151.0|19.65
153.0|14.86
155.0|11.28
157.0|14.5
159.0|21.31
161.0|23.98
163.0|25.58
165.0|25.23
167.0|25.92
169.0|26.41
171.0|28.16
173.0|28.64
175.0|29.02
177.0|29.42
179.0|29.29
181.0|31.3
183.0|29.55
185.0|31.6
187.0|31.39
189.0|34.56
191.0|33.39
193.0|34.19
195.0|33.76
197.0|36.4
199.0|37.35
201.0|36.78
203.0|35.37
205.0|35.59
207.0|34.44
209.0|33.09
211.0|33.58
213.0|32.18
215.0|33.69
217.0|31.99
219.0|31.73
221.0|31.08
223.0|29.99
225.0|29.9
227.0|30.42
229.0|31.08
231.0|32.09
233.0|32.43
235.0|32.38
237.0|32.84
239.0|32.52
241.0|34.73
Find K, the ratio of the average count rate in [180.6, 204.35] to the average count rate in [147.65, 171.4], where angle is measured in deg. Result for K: 1.60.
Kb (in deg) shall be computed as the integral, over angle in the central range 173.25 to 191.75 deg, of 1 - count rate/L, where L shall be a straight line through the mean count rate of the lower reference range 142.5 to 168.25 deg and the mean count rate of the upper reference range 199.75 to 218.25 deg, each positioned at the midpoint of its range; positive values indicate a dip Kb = -2.9 deg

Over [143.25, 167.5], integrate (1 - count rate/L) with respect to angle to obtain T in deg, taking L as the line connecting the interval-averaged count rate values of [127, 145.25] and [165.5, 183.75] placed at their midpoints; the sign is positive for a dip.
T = 3.0 deg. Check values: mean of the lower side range 15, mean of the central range 19.2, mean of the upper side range 28.5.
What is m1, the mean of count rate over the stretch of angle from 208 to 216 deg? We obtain 33.1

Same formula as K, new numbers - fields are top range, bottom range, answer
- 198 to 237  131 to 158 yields 2.24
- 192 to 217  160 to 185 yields 1.24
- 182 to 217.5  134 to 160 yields 2.26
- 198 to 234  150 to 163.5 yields 1.78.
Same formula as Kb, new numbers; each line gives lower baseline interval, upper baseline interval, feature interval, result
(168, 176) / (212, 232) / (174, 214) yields -4.82 deg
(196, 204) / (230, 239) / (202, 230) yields 1.77 deg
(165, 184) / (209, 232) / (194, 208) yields -2.48 deg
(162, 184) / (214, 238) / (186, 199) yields -2.14 deg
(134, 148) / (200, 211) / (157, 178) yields -3.39 deg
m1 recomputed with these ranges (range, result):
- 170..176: 28.6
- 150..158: 15.1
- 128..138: 16.1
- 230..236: 32.3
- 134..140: 12.5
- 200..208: 35.5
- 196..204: 36.5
